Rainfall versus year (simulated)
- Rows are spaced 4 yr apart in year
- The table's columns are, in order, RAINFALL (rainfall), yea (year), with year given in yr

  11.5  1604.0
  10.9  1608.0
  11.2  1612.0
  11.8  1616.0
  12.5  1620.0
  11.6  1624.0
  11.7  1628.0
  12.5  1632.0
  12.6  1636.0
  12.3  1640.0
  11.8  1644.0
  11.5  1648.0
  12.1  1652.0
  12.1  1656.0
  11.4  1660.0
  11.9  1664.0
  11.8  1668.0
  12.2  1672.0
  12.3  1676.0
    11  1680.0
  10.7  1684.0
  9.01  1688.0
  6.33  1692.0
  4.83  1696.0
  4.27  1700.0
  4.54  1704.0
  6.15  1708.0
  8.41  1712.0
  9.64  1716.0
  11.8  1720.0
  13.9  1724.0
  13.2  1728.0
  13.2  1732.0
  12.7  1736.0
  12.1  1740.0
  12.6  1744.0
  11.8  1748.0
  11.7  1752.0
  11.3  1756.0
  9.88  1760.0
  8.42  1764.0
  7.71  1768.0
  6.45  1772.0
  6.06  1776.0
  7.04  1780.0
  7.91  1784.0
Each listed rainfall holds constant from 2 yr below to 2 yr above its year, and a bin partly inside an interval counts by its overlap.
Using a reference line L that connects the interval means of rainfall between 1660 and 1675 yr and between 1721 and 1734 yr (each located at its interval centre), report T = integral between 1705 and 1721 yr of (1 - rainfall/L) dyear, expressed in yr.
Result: 5.5 yr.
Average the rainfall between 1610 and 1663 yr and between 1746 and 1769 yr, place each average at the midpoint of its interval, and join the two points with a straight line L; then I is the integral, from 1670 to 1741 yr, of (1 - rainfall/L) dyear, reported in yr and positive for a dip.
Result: 7.6 yr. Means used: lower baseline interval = 11.9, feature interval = 9.76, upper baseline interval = 10.2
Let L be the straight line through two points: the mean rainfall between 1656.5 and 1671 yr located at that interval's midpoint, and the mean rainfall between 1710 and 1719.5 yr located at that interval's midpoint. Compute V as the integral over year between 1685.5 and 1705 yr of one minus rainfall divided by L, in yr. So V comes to 8.3 yr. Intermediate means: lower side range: 11.8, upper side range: 9.46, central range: 5.99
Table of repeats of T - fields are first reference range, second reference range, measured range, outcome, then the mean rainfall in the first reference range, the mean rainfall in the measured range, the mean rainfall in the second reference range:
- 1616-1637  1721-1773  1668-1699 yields 6.0 yr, 12.1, 9.46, 11.3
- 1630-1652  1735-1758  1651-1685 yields 1.0 yr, 12.1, 11.7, 12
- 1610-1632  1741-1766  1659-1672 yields -0.3 yr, 11.8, 11.8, 11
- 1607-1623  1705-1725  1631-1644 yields -1.4 yr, 11.6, 12.4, 9.51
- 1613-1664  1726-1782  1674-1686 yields 0.0 yr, 12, 11.3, 10.3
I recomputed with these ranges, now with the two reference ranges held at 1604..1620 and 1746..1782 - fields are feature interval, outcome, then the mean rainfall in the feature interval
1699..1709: 5.0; 4.94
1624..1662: -3.6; 12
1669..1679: -1.6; 12.1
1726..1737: -4.2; 13.1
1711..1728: -3.0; 11.4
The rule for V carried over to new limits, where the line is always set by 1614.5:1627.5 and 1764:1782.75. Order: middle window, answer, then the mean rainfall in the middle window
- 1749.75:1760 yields -4.79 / 11.2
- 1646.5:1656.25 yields -0.83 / 11.9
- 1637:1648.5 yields -0.75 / 12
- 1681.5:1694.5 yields 1.57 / 8.62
